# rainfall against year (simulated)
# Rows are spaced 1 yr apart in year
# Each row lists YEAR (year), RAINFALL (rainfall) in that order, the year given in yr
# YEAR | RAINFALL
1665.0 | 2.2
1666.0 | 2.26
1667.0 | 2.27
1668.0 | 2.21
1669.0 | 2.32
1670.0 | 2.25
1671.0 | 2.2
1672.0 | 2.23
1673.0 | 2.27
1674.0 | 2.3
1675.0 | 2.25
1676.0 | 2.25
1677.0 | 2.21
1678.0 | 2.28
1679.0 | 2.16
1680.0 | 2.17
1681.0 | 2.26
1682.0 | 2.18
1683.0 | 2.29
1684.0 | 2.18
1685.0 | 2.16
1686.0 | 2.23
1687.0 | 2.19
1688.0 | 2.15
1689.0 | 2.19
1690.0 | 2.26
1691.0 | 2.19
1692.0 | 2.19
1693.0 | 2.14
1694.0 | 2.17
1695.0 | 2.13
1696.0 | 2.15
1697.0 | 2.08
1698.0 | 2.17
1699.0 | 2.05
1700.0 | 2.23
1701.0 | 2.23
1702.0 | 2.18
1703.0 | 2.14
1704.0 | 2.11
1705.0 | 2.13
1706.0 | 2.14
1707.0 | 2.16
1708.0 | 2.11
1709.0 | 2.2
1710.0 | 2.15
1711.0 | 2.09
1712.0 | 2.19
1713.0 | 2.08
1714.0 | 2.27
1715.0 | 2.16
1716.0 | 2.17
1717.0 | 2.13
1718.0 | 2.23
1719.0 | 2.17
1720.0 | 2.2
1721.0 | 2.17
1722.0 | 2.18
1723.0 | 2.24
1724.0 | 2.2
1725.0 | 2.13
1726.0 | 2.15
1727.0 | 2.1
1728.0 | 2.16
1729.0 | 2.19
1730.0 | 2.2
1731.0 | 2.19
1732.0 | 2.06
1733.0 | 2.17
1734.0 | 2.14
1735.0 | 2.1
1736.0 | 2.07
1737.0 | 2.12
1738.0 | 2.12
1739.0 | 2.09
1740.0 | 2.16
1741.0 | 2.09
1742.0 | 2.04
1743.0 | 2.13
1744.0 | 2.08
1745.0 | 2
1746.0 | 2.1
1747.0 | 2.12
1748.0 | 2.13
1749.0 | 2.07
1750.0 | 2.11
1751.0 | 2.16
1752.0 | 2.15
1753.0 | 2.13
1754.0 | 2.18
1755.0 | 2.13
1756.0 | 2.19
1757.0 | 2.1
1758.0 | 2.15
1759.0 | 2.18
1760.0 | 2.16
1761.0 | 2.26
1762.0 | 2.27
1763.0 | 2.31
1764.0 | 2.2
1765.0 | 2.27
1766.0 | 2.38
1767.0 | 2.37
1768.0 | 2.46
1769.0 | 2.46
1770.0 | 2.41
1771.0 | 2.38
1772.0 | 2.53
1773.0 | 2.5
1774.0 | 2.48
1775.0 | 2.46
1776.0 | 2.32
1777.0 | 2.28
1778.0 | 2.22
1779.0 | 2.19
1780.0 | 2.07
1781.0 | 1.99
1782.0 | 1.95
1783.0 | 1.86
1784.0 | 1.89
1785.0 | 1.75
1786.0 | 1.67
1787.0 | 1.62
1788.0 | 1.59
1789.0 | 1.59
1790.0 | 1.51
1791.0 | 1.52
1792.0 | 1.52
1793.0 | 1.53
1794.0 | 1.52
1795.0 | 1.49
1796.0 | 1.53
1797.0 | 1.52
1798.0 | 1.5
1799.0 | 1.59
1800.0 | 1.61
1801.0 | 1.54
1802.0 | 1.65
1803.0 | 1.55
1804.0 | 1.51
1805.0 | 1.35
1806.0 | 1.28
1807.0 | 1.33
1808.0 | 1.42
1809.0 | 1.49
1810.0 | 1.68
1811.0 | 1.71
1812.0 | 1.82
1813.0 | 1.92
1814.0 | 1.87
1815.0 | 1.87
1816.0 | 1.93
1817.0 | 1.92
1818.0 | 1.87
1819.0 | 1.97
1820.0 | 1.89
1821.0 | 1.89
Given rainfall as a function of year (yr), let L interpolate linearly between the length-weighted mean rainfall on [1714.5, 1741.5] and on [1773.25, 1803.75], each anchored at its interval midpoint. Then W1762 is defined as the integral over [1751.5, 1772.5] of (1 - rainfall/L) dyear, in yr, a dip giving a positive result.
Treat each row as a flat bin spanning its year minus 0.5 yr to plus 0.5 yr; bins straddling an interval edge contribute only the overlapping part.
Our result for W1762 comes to -3.52 yr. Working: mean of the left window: 2.15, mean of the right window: 1.79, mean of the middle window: 2.27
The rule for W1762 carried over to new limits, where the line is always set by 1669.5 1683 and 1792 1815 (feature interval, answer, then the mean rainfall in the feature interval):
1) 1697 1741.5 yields -3.2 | 2.15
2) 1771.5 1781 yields -3.4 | 2.32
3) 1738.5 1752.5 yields -1.7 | 2.1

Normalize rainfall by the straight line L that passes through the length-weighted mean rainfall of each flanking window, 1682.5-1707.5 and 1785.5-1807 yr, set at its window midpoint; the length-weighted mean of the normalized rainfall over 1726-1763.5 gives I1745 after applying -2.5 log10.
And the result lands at -0.16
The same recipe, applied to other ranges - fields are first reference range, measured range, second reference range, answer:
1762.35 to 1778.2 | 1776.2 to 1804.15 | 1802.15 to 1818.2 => 0.18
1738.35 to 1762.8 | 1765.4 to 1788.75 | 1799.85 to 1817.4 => -0.13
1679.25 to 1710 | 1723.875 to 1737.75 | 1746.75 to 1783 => 0.03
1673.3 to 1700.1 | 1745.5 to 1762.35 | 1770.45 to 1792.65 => -0.05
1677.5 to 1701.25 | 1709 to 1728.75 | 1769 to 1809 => -0.05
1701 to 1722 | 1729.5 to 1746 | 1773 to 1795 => -0.02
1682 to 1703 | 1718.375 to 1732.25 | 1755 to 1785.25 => 0.02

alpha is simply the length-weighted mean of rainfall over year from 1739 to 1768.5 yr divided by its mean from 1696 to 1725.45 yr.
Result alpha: 1.01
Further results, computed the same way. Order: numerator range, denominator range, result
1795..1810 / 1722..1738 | 0.70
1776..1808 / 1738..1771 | 0.76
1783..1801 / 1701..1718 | 0.74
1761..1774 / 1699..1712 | 1.10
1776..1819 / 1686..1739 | 0.79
